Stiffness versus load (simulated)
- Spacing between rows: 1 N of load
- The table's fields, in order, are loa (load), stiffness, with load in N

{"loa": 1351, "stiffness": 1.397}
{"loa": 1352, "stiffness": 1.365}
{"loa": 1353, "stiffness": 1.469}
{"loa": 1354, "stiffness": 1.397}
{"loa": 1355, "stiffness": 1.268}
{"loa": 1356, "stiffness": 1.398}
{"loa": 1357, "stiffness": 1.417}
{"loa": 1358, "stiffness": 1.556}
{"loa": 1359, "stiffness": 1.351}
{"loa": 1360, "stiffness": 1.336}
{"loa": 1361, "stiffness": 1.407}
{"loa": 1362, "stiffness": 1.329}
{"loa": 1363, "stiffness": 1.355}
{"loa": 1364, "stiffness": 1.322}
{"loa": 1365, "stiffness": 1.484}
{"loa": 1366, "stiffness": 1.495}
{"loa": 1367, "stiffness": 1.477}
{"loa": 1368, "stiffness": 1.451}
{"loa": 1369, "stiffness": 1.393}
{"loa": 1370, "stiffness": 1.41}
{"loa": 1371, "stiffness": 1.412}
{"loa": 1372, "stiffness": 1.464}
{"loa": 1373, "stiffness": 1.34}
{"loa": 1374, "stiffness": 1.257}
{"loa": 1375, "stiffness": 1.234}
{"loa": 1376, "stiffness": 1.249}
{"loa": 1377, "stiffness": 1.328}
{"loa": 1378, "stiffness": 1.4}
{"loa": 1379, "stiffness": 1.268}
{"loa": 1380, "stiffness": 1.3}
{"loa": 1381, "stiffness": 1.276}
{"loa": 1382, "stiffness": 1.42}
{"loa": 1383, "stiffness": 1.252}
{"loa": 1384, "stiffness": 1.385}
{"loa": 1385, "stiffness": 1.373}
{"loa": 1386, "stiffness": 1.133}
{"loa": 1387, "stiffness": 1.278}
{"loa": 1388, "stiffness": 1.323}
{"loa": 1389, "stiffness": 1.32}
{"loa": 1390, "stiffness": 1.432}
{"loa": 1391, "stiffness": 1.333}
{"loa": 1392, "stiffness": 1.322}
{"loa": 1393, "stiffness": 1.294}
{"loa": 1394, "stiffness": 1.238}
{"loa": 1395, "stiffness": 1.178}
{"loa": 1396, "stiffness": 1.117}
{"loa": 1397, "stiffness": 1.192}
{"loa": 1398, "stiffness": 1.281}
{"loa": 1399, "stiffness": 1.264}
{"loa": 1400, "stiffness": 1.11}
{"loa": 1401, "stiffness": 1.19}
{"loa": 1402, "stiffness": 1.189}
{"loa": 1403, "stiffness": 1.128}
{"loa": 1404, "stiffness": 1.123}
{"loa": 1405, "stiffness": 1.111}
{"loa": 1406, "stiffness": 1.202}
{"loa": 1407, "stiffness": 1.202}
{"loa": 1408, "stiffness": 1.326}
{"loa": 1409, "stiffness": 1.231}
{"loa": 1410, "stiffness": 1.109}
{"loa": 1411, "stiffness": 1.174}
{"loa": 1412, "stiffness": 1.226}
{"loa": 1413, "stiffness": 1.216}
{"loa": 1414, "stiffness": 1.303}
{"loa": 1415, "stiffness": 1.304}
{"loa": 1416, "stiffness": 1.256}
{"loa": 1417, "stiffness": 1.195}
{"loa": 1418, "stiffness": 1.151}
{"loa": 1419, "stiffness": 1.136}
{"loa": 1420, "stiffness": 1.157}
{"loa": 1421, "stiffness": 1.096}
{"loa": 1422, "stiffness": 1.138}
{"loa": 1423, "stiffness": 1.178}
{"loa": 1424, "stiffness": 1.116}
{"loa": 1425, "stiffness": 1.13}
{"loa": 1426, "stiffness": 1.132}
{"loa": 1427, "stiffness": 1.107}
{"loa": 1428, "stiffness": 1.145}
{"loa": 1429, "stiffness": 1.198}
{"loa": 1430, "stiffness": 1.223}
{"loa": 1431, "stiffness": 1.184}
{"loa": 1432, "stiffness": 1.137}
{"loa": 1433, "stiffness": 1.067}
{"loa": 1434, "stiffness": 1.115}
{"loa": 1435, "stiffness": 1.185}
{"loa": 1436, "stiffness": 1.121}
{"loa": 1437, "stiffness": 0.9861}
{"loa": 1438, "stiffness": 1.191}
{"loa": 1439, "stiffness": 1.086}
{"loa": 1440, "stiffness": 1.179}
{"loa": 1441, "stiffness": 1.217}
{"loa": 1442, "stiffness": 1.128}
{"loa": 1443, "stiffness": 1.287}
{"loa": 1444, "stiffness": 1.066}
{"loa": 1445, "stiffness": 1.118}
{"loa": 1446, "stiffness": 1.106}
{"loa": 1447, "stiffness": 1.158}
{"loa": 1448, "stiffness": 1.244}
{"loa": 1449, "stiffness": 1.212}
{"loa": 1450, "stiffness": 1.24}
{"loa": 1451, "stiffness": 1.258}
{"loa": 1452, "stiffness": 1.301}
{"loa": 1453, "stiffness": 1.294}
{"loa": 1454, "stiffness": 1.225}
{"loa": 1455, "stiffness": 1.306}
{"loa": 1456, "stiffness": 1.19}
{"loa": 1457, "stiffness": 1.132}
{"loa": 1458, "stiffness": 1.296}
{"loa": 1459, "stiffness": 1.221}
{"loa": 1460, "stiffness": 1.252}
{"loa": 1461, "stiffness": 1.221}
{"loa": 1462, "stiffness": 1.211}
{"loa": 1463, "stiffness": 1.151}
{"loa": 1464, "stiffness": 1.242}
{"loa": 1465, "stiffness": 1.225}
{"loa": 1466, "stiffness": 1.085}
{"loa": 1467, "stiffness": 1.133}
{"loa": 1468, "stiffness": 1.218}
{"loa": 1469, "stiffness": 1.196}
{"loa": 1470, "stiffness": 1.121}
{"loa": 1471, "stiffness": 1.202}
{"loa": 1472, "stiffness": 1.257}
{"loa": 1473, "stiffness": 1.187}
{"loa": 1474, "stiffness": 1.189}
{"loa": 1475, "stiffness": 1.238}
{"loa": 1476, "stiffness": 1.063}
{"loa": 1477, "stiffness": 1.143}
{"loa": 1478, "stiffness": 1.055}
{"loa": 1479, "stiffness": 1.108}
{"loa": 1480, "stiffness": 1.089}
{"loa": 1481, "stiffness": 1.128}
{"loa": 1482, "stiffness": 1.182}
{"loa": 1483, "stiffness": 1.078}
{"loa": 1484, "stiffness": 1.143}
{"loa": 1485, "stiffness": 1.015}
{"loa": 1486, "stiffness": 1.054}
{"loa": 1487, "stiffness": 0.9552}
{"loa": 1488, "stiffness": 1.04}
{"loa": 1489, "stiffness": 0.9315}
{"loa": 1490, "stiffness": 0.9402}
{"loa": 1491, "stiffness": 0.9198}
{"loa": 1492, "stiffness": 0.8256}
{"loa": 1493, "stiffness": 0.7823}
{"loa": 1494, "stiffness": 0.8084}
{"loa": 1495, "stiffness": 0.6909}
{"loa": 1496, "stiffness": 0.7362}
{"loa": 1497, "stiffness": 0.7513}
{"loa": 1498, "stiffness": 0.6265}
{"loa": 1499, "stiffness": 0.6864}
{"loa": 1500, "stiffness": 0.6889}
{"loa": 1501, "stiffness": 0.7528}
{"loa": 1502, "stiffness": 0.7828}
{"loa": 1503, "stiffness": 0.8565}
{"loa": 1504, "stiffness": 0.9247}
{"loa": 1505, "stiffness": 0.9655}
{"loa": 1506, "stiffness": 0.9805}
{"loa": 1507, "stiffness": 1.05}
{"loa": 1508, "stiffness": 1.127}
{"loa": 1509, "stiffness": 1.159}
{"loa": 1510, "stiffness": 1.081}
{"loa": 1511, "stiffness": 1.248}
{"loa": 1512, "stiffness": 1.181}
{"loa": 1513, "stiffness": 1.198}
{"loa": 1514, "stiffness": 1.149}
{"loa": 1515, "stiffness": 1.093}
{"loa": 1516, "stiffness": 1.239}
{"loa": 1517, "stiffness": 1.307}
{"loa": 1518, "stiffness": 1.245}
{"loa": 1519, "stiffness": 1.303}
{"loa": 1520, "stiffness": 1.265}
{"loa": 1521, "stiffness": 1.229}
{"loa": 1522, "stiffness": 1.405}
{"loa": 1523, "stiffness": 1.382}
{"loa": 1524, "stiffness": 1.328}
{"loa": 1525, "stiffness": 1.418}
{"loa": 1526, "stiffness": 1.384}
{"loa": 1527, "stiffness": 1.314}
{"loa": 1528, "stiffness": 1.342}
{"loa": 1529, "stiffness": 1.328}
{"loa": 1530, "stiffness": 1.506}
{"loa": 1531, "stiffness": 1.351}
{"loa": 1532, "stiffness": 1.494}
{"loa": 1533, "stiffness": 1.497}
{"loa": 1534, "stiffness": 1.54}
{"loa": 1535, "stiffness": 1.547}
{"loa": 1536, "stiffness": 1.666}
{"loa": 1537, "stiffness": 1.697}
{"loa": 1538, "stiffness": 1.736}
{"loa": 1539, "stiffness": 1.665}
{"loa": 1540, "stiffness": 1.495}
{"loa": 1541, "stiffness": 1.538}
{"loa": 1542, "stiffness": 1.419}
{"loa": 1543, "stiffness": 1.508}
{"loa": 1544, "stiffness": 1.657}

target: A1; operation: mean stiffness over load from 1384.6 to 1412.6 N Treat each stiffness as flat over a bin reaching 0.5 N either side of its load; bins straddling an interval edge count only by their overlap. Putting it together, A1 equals 1.23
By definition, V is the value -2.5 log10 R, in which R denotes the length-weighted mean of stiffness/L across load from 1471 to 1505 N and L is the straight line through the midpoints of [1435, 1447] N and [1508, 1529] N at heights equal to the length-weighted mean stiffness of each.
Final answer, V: 0.25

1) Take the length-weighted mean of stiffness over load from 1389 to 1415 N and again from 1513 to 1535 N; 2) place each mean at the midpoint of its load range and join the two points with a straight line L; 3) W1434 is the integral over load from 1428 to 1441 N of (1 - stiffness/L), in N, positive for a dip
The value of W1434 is 1.2 N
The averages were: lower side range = 1.22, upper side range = 1.34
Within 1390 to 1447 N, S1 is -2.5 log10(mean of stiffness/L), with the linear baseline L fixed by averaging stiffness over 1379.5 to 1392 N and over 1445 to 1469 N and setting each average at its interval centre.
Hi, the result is 0.081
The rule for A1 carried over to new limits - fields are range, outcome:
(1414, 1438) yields 1.15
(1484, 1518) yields 0.963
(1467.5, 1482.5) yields 1.16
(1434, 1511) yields 1.08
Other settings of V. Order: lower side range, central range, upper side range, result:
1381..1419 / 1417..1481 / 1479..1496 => -0.08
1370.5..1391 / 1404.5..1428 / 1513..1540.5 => 0.14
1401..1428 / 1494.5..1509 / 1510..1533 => 0.46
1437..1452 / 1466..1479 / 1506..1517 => 0.00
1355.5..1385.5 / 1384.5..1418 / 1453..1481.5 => 0.07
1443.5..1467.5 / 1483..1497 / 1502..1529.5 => 0.30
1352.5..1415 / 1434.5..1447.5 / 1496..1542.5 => 0.12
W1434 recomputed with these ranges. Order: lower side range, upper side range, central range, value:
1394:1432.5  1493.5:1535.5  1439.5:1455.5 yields -0.56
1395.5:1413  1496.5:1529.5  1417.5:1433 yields 0.36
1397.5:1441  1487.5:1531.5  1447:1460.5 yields -1.27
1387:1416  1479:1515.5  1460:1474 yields -1.90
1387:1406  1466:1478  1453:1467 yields -0.40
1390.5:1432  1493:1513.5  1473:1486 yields -1.79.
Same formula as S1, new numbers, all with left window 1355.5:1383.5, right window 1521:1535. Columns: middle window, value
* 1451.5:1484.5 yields 0.176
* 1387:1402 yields 0.100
